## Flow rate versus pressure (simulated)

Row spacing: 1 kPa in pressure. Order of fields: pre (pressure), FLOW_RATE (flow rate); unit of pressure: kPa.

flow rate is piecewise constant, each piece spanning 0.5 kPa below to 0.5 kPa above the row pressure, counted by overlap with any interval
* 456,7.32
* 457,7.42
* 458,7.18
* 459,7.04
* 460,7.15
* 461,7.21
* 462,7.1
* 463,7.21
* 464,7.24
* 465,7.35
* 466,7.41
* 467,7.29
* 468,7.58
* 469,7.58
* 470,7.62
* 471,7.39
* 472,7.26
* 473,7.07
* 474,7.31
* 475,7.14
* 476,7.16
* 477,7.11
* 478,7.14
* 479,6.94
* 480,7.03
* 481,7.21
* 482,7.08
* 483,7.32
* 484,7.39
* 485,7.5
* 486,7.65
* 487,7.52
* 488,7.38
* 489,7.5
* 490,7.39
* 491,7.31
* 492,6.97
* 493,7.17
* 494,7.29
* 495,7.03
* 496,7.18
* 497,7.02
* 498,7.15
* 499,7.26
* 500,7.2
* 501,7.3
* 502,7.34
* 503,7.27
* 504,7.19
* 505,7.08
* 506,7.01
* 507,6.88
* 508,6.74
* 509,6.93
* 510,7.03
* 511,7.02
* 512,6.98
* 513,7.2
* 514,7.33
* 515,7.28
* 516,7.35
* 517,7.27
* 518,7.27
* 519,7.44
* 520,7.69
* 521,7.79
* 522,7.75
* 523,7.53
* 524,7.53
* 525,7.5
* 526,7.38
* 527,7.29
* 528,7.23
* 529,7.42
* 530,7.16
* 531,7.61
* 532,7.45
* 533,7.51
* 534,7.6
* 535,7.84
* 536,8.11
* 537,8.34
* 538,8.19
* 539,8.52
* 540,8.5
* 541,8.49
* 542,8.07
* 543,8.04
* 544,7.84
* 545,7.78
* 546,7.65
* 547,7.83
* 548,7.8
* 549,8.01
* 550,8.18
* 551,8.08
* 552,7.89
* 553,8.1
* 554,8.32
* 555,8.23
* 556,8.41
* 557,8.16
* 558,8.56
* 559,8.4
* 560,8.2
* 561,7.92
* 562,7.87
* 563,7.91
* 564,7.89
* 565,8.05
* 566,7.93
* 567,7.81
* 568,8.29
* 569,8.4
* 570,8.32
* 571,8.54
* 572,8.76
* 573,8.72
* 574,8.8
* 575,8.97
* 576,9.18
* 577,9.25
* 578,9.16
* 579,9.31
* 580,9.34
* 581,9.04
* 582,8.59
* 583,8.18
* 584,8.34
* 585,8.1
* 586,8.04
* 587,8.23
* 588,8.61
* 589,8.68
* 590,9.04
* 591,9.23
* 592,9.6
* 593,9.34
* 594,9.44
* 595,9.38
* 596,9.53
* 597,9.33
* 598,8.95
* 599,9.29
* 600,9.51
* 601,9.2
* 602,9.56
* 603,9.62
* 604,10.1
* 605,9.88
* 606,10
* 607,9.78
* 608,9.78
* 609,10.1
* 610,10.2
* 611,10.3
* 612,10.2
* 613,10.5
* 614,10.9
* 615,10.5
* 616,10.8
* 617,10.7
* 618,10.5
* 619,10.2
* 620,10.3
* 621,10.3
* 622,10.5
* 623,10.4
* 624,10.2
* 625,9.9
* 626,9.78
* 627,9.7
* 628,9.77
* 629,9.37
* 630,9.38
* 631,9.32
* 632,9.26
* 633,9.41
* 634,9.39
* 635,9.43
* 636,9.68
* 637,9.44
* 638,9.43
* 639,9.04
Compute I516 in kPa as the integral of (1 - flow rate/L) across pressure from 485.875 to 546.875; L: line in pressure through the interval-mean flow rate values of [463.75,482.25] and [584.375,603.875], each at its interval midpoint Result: 3.6 kPa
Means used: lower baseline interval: 7.26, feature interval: 7.46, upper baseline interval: 9.1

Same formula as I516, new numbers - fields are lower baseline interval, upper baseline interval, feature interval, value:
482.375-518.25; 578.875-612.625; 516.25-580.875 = 1.53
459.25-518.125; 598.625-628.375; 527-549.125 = 1.35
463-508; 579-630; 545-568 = 1.60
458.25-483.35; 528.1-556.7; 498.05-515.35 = 1.08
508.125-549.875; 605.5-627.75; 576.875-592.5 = 0.84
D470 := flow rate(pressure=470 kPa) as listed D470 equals 7.62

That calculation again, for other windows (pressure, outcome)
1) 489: 7.5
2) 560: 8.2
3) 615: 10.5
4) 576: 9.18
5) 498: 7.15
